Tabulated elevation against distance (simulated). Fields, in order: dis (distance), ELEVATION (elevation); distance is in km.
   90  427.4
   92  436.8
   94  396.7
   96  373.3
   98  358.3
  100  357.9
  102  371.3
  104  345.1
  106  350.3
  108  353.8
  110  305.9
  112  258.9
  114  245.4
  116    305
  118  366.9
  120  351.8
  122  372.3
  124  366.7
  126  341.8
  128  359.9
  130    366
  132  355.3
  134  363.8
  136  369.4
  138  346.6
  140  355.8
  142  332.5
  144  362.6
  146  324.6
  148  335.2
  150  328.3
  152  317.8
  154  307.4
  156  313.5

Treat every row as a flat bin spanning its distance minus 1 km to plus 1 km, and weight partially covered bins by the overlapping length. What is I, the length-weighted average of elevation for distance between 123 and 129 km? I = 356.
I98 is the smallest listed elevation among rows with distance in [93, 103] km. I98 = 357.9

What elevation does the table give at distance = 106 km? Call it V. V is 350.3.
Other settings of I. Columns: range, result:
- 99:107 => 356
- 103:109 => 350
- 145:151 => 329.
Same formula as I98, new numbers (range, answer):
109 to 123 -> 245.4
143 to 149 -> 324.6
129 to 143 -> 332.5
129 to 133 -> 355.3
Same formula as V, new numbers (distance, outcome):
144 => 362.6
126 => 341.8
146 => 324.6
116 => 305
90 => 427.4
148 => 335.2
